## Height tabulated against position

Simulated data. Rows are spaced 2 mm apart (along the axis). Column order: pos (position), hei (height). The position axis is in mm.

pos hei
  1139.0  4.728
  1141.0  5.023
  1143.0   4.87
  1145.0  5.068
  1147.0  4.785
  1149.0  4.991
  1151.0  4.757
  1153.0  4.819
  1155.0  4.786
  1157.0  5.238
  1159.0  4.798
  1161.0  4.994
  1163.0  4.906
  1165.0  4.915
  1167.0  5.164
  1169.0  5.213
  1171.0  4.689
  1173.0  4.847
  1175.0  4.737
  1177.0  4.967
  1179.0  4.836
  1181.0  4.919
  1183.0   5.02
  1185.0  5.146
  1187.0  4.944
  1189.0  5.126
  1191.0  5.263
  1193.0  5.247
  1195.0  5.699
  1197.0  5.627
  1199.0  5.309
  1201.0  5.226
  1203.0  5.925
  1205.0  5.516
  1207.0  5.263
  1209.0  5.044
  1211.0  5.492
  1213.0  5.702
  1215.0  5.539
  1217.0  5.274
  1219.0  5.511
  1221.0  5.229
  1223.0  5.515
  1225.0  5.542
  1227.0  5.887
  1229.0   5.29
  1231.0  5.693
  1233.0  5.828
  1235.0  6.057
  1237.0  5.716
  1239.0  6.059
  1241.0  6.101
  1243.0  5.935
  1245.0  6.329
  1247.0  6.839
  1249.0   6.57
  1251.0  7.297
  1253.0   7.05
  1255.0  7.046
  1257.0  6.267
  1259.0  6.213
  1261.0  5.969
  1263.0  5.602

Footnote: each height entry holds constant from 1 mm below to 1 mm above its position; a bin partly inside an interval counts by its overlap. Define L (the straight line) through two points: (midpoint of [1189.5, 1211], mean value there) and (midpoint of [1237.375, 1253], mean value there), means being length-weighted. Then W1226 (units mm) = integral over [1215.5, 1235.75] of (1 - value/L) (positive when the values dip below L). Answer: 1.4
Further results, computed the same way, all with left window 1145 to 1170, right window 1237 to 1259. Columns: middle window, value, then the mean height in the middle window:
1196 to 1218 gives 1.3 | 5.45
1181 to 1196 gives 0.8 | 5.19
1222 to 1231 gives 0.8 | 5.57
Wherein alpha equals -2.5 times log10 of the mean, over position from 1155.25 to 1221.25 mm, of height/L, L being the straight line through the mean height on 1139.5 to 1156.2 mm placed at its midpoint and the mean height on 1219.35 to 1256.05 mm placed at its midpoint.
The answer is 0.05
